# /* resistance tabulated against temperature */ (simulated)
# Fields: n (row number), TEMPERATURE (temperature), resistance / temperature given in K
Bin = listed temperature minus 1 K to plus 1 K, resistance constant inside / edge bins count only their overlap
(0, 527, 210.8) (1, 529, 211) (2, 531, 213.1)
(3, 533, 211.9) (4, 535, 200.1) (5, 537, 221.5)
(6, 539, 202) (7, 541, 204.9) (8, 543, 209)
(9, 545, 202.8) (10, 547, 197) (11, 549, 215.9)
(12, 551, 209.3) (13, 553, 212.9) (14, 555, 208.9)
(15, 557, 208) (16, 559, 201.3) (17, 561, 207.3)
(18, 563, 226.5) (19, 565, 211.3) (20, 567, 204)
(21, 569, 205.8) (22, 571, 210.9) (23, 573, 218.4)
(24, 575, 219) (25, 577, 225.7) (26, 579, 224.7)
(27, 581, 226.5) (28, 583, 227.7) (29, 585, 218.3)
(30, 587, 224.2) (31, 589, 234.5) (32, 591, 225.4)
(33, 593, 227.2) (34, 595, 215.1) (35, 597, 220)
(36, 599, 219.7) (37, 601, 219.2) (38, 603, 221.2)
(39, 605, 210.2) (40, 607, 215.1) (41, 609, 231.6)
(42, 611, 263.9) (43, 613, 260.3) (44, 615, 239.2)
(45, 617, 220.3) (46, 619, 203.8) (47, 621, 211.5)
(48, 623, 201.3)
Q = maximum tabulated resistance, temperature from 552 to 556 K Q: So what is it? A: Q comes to 212.9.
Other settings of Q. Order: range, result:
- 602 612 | 263.9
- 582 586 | 227.7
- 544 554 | 215.9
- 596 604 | 221.2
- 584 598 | 234.5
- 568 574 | 218.4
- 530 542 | 221.5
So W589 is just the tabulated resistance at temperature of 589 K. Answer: 234.5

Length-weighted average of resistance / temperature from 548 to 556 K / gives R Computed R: 212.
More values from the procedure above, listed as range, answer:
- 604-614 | 236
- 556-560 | 205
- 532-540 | 209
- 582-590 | 226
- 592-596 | 221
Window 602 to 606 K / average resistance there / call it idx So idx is 216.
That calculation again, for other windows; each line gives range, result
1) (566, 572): 207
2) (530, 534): 212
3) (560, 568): 212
